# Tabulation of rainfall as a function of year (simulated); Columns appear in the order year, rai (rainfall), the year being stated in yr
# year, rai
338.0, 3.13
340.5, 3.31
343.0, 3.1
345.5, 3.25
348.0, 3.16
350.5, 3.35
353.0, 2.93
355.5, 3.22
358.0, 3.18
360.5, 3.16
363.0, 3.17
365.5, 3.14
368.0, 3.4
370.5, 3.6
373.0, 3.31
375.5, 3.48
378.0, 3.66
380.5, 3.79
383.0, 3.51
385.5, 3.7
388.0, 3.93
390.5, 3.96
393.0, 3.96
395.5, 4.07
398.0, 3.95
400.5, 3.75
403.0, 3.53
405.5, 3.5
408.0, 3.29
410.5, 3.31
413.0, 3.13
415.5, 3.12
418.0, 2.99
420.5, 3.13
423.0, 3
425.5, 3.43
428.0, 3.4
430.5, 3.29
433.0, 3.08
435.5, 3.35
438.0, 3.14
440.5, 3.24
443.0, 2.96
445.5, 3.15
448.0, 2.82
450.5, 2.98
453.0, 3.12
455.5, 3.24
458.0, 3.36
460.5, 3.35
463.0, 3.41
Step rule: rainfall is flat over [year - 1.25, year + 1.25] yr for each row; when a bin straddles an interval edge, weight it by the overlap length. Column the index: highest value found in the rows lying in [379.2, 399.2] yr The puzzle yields 4.07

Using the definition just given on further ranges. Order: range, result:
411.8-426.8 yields 3.43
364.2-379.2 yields 3.66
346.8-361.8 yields 3.35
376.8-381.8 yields 3.79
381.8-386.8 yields 3.7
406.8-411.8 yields 3.31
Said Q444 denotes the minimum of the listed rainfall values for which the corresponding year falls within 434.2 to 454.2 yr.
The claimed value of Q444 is 2.82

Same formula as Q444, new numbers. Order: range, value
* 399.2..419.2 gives 2.99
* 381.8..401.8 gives 3.51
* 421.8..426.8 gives 3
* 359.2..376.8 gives 3.14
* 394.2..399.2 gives 3.95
